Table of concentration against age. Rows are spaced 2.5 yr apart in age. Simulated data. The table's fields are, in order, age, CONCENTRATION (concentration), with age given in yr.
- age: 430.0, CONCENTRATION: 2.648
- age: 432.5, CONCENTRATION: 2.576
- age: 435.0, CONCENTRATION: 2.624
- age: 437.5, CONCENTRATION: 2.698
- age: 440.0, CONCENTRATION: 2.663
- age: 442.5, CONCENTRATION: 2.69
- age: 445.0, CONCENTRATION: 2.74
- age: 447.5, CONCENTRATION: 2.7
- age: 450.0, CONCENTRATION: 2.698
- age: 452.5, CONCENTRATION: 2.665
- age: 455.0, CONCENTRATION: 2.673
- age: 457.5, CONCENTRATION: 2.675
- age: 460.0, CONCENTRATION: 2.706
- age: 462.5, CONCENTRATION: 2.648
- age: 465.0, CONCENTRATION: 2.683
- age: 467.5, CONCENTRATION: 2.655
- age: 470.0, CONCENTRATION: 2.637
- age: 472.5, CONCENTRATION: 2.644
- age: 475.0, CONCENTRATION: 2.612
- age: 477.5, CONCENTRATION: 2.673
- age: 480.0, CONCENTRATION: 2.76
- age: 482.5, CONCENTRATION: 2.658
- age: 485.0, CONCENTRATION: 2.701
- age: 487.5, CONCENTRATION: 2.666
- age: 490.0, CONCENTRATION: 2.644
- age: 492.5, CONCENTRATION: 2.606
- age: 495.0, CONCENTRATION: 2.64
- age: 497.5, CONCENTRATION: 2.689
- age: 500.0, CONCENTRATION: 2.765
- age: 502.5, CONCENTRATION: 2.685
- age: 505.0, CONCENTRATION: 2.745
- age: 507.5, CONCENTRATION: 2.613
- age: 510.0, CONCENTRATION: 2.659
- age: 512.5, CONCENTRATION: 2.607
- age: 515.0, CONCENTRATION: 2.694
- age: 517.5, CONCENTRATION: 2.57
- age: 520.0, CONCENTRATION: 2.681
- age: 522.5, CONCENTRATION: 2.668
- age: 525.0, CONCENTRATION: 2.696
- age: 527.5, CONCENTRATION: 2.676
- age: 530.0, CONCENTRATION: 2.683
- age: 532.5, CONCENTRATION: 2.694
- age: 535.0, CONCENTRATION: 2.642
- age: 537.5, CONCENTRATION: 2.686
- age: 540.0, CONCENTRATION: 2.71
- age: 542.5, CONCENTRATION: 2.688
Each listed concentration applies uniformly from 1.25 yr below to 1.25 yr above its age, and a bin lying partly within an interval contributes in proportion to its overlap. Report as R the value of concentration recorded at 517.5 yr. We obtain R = 2.57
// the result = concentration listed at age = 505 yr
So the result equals 2.745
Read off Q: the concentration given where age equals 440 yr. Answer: 2.663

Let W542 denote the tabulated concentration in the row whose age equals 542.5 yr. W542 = 2.688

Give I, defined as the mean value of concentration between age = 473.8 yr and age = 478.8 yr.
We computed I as 2.64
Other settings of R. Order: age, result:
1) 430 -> 2.648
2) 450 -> 2.698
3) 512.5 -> 2.607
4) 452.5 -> 2.665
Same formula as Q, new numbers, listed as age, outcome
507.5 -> 2.613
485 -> 2.701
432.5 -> 2.576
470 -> 2.637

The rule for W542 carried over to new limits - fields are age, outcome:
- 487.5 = 2.666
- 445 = 2.74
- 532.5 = 2.694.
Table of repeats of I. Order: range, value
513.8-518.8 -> 2.63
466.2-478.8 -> 2.64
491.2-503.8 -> 2.68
